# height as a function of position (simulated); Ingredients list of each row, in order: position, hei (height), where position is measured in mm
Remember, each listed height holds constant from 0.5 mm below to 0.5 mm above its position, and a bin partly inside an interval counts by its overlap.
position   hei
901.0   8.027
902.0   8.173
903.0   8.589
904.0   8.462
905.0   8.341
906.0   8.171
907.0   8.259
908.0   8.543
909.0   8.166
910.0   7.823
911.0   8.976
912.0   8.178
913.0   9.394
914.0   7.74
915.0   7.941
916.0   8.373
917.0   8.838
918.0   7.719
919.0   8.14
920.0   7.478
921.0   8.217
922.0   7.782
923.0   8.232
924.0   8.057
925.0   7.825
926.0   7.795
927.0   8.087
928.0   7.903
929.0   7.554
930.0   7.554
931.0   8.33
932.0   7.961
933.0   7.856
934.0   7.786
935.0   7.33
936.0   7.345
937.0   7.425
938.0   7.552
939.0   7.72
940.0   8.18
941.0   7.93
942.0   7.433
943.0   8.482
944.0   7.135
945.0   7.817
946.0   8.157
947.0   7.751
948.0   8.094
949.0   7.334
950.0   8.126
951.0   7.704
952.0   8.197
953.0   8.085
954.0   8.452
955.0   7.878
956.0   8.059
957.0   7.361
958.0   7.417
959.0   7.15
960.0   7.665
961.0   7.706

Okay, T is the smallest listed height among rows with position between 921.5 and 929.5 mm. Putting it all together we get 7.554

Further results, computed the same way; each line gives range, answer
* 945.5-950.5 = 7.334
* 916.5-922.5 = 7.478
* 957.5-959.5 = 7.15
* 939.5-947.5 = 7.135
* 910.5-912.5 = 8.178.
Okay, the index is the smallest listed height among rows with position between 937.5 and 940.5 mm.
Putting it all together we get 7.552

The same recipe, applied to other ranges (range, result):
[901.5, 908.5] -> 8.171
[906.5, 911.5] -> 7.823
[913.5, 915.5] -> 7.74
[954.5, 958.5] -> 7.361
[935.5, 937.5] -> 7.345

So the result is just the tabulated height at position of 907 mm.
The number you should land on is 8.259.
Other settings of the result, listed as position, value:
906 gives 8.171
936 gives 7.345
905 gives 8.341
